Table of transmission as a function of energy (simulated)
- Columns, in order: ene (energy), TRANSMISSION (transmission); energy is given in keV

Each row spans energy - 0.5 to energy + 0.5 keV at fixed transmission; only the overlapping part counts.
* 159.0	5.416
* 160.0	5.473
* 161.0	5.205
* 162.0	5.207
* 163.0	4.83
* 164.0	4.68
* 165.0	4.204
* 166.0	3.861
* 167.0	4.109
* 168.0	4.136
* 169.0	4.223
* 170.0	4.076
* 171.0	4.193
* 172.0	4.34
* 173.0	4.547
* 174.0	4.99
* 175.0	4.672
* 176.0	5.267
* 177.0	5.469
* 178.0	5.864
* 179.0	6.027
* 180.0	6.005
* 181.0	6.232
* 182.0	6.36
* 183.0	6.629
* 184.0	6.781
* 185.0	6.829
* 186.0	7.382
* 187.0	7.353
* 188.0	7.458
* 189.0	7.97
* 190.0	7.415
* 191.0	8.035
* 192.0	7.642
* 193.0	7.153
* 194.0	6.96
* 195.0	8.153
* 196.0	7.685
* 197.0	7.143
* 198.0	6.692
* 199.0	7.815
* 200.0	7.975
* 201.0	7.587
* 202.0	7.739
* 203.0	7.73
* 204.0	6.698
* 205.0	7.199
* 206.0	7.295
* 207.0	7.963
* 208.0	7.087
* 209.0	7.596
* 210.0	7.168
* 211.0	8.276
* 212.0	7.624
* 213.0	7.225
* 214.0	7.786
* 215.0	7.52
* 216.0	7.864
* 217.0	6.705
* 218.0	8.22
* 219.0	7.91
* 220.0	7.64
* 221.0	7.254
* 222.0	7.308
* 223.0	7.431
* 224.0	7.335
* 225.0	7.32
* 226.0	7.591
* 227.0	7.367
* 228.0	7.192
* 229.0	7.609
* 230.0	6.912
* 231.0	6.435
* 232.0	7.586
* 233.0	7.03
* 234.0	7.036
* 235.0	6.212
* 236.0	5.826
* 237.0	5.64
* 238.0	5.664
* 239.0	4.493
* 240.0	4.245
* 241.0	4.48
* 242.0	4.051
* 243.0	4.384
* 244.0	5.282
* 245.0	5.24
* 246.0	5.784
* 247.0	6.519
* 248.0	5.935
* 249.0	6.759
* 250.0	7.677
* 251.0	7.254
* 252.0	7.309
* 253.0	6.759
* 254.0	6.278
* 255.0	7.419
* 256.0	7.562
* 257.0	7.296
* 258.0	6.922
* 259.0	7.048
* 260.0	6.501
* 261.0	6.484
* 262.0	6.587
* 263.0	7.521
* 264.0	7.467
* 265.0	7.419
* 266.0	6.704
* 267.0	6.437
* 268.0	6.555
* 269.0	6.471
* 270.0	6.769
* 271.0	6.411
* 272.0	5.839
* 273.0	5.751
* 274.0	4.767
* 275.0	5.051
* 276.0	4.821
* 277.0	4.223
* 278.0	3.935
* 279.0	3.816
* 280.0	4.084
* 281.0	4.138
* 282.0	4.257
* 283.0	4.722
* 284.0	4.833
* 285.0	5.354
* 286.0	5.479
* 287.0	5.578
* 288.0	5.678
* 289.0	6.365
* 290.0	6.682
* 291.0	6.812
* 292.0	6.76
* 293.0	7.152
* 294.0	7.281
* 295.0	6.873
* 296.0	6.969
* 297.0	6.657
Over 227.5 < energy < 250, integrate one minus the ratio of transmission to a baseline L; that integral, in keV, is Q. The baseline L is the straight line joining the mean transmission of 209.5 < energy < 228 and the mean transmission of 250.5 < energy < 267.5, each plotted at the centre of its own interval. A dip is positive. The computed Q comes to 4.0 keV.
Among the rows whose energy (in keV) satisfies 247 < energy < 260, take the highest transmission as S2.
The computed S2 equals 7.677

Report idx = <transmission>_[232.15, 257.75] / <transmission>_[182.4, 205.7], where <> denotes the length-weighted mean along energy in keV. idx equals 0.83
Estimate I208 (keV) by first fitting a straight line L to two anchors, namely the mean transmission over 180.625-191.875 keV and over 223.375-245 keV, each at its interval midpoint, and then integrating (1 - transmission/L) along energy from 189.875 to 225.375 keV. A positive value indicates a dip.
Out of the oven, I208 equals -4.23 keV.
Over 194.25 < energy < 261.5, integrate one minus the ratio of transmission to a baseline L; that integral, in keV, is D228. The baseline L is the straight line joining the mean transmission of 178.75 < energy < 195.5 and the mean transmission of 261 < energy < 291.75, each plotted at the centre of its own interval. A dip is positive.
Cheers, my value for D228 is -4.6 keV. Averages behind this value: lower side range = 7.1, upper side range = 5.71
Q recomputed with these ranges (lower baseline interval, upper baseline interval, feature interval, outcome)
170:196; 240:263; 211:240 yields -3.2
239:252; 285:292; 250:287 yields -1.0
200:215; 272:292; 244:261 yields -1.8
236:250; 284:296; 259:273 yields -2.0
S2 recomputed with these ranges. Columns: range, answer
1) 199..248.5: 8.276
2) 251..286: 7.562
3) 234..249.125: 7.036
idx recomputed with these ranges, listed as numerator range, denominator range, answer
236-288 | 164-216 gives 0.89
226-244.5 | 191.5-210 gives 0.81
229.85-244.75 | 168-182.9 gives 1.09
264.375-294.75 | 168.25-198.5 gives 0.90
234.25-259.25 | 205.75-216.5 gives 0.80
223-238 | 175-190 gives 1.06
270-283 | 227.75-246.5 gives 0.83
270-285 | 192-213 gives 0.65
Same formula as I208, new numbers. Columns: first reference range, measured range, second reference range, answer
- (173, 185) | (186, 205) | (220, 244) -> -4.8 keV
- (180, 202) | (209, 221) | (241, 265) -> -1.1 keV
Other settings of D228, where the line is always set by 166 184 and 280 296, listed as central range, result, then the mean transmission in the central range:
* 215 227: -4.6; 7.5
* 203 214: -4.3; 7.44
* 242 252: -0.8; 6.05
